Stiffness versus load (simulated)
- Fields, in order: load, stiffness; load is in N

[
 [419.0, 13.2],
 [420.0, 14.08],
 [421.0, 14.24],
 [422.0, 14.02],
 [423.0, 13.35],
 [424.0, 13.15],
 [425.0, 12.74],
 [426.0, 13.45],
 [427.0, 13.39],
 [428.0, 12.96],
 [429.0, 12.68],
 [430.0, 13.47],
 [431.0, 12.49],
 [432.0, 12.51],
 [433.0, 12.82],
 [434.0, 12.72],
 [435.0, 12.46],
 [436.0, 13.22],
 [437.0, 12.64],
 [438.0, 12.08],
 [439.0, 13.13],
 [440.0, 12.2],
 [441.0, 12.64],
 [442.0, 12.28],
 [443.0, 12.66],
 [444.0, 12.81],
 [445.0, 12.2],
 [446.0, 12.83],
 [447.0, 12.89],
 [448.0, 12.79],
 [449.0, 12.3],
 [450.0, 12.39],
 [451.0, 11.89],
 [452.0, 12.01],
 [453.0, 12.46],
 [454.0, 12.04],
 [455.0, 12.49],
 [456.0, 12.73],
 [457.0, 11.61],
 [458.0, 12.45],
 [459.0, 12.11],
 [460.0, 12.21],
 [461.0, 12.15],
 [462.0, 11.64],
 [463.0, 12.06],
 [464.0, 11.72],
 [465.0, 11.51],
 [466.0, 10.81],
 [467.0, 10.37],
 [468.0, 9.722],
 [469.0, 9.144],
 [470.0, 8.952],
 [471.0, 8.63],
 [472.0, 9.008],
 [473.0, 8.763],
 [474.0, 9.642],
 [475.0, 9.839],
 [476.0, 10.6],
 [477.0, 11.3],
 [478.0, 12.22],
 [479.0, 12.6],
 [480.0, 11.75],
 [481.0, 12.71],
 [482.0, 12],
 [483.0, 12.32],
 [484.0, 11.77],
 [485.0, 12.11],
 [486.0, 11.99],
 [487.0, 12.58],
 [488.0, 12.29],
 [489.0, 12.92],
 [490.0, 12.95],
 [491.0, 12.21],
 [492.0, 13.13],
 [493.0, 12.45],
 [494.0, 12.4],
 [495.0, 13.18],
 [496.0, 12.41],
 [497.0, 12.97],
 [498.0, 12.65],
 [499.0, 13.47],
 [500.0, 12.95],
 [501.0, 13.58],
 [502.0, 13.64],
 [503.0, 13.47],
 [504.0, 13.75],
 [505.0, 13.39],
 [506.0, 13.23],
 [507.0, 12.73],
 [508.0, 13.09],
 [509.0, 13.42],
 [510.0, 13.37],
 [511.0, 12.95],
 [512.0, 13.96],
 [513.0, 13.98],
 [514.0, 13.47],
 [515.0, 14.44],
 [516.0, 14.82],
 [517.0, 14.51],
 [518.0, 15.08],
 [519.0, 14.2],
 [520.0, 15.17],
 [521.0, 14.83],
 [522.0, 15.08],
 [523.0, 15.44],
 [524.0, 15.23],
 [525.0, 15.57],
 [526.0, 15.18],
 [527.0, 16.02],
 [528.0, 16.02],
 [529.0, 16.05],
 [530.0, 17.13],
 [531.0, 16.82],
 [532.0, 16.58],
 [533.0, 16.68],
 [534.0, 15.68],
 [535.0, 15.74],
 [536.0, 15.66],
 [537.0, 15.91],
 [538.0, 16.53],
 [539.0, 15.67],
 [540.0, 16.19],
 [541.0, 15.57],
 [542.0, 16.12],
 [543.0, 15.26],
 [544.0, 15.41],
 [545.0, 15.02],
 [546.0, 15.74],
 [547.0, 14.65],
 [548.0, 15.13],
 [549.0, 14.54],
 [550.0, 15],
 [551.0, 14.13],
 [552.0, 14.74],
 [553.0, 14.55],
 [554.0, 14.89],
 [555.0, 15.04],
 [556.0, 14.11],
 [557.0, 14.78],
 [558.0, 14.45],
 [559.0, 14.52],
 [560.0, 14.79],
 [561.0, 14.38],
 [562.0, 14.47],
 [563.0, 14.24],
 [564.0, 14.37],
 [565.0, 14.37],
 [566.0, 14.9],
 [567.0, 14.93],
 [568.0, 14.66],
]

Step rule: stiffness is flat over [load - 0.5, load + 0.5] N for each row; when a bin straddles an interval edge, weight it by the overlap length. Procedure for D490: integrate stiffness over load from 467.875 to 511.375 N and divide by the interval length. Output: 12.1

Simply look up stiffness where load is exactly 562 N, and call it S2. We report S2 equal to 14.47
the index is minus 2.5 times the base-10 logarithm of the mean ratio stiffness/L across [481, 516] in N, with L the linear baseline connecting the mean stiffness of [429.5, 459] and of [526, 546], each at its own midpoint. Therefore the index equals 0.12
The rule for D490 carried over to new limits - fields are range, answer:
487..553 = 14.5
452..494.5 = 11.5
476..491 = 12.2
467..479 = 9.94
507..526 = 14.3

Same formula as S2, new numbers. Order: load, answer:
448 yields 12.79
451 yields 11.89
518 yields 15.08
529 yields 16.05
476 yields 10.6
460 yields 12.21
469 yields 9.144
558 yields 14.45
